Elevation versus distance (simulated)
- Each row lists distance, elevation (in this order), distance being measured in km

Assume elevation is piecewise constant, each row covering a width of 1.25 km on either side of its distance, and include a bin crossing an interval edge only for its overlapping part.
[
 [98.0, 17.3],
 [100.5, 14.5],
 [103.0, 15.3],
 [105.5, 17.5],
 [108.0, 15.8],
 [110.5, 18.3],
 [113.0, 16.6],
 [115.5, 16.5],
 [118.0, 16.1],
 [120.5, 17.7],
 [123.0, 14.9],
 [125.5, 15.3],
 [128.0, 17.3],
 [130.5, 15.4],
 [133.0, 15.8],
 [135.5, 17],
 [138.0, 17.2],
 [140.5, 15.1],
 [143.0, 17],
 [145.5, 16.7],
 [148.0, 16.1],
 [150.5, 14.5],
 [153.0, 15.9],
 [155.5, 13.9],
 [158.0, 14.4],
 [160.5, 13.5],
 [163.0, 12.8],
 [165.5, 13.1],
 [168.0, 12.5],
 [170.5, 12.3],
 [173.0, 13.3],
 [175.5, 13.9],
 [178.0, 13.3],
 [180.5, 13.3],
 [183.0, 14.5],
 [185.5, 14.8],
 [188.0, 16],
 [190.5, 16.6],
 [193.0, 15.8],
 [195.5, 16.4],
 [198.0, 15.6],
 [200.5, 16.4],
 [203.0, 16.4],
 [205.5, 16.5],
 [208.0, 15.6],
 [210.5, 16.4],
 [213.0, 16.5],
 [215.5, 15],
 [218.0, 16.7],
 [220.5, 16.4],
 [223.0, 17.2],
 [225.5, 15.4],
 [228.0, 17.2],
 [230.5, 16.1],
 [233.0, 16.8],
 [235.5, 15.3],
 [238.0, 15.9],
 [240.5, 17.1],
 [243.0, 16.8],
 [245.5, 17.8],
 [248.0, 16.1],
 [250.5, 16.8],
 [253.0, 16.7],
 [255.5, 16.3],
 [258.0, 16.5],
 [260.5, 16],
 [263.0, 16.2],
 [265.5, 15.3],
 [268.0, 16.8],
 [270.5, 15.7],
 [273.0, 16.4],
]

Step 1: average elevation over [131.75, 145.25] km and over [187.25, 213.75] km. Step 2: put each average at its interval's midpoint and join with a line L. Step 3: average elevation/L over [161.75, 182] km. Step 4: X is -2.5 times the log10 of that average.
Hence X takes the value 0.24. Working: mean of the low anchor 16.4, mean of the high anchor 16.2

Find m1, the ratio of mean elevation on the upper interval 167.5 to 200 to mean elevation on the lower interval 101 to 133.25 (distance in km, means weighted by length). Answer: 0.89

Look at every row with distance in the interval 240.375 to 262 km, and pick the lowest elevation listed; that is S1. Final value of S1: 16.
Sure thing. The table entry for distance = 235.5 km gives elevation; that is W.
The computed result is 15.3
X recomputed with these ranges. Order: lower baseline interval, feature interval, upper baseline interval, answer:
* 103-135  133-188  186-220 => 0.12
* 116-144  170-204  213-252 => 0.10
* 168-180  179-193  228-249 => -0.10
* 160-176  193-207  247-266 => -0.14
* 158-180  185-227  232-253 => -0.09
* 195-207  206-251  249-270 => -0.01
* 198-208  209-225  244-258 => 0.00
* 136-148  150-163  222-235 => 0.16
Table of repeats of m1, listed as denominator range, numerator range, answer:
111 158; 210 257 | 1.02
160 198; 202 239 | 1.14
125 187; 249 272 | 1.10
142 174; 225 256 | 1.16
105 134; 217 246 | 1.01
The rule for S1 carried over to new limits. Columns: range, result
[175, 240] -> 13.3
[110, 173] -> 12.3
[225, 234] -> 15.4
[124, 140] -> 15.3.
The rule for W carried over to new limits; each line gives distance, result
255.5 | 16.3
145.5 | 16.7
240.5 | 17.1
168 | 12.5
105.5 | 17.5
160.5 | 13.5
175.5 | 13.9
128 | 17.3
